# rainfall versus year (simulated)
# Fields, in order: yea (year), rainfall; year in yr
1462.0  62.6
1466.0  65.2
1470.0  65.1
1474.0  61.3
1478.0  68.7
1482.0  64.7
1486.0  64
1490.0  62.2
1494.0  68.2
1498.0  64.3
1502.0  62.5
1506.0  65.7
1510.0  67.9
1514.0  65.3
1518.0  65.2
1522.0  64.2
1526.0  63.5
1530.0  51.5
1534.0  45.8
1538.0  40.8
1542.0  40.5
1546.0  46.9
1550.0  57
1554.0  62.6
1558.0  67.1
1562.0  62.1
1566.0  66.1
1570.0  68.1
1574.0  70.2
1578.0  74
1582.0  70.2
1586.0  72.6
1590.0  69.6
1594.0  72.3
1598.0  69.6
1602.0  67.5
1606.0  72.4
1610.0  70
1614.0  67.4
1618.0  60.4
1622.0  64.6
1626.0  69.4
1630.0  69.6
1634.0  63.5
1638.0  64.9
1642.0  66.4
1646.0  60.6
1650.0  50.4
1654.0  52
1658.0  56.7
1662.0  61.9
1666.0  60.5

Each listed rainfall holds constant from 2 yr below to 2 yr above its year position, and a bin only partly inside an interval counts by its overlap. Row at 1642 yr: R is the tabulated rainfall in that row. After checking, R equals 66.4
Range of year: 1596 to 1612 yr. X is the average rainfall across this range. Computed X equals 69.9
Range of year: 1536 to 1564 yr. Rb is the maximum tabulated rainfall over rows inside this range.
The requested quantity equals 67.1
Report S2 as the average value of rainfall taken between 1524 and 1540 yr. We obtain 50.4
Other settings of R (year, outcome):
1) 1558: 67.1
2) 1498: 64.3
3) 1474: 61.3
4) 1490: 62.2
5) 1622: 64.6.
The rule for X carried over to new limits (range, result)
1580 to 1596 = 71.2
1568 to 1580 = 70.8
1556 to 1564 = 64.6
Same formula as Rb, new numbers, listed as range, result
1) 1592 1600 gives 72.3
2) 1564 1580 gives 74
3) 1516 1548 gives 65.2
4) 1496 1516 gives 67.9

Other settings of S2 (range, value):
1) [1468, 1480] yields 65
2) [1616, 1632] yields 66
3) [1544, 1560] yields 58.4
